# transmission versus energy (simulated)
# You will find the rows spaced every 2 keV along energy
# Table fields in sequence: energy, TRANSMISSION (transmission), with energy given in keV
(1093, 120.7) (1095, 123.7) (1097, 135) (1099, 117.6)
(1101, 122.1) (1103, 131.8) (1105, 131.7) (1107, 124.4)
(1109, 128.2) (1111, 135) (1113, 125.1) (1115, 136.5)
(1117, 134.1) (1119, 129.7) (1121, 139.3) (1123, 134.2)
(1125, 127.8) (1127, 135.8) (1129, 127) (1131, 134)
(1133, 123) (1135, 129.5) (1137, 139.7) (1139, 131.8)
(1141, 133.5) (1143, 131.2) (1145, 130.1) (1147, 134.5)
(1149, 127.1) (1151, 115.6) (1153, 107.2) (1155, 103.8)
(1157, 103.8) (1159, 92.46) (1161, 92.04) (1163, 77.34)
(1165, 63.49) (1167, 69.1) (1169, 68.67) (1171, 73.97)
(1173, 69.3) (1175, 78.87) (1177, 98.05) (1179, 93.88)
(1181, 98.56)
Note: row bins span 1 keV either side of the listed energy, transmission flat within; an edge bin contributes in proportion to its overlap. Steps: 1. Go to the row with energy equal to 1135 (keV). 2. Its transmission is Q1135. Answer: 129.5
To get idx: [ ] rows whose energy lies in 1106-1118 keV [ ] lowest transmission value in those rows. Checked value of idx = 124.4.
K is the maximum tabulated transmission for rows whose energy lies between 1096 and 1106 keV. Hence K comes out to 135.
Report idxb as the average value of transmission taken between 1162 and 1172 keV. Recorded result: 70.5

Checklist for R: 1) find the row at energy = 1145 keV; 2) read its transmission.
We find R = 130.1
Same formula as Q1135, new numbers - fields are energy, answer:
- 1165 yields 63.49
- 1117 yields 134.1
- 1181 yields 98.56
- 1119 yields 129.7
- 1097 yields 135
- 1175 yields 78.87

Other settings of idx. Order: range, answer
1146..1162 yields 92.04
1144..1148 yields 130.1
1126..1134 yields 123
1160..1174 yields 63.49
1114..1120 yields 129.7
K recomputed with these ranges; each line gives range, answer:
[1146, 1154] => 134.5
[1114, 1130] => 139.3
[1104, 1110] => 131.7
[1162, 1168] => 77.34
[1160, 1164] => 92.04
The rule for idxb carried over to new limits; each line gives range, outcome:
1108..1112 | 132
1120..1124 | 137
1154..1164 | 93.9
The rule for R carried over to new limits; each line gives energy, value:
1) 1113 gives 125.1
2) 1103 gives 131.8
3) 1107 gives 124.4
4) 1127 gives 135.8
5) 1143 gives 131.2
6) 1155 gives 103.8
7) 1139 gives 131.8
